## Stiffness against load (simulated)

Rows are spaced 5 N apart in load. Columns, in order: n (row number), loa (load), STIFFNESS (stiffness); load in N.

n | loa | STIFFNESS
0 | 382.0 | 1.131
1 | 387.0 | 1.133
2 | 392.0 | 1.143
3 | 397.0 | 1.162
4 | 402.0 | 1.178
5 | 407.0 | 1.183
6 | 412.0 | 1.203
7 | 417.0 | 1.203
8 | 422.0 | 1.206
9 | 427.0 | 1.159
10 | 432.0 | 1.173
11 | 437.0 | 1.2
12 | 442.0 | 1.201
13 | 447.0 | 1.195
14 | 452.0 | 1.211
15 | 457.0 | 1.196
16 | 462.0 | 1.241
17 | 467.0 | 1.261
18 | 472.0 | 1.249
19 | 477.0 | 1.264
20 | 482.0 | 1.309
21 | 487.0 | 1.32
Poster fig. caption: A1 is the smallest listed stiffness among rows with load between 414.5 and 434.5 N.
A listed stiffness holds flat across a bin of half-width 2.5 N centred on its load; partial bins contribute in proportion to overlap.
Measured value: 1.159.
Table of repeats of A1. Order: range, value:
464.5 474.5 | 1.249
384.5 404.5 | 1.133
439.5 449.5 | 1.195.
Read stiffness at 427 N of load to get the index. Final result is 1.159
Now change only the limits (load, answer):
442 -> 1.201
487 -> 1.32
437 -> 1.2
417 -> 1.203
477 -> 1.264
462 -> 1.241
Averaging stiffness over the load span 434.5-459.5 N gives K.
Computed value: 1.2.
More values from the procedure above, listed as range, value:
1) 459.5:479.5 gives 1.25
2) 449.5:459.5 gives 1.2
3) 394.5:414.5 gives 1.18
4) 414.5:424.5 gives 1.2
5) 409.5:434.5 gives 1.19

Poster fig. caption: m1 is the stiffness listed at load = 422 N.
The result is 1.206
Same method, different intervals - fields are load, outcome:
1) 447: 1.195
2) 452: 1.211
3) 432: 1.173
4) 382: 1.131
